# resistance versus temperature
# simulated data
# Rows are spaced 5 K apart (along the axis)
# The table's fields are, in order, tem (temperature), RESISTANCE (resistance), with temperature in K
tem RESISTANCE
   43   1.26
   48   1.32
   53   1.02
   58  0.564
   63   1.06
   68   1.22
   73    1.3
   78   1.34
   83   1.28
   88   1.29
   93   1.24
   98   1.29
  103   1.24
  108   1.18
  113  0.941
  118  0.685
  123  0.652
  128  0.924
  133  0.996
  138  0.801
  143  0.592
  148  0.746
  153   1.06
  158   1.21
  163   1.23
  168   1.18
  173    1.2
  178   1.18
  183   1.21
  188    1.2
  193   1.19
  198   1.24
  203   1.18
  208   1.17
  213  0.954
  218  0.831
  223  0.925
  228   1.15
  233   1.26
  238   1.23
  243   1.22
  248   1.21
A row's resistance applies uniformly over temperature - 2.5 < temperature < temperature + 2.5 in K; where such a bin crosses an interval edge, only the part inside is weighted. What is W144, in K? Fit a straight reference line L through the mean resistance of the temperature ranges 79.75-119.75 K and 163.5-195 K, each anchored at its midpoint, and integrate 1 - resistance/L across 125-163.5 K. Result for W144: 8.24 K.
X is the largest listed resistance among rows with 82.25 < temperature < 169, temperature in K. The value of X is 1.29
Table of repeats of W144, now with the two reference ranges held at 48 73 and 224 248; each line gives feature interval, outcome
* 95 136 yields 3.6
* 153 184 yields -1.5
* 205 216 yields 1.1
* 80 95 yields -3.0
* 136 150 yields 5.1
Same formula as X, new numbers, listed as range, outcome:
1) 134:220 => 1.24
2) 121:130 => 0.924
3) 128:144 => 0.996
